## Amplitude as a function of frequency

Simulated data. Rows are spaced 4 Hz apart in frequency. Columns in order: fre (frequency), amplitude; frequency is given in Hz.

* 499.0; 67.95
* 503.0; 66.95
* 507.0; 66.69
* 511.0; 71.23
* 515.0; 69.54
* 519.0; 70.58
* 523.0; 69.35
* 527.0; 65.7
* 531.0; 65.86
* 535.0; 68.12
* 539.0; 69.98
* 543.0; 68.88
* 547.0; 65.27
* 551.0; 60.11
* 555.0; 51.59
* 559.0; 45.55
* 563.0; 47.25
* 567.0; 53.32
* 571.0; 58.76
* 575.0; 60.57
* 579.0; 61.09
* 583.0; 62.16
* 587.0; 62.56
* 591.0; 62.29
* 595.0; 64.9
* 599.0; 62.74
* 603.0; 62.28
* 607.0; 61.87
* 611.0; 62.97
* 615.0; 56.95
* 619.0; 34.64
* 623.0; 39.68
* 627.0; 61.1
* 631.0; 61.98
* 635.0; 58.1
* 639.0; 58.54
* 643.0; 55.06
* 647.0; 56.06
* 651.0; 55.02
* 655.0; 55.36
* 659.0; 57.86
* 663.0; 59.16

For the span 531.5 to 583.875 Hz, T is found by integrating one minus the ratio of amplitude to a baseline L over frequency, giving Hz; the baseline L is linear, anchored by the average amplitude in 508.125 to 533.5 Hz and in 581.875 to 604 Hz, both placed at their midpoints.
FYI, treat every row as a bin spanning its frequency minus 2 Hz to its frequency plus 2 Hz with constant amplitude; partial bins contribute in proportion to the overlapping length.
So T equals 4.9 Hz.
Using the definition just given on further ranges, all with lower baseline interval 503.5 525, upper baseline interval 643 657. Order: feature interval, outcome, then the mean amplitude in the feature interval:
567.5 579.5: 0.8 Hz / 59.2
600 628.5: 2.3 Hz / 54.4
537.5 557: 0.9 Hz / 63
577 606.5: -0.6 Hz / 62.5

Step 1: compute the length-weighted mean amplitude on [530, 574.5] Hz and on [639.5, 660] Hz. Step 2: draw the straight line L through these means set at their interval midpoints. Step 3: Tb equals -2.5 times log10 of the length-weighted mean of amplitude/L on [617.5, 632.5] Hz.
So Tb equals 0.15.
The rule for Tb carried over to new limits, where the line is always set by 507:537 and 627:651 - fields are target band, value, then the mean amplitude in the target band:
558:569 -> 0.30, 49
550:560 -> 0.24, 52.3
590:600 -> -0.03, 63.5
